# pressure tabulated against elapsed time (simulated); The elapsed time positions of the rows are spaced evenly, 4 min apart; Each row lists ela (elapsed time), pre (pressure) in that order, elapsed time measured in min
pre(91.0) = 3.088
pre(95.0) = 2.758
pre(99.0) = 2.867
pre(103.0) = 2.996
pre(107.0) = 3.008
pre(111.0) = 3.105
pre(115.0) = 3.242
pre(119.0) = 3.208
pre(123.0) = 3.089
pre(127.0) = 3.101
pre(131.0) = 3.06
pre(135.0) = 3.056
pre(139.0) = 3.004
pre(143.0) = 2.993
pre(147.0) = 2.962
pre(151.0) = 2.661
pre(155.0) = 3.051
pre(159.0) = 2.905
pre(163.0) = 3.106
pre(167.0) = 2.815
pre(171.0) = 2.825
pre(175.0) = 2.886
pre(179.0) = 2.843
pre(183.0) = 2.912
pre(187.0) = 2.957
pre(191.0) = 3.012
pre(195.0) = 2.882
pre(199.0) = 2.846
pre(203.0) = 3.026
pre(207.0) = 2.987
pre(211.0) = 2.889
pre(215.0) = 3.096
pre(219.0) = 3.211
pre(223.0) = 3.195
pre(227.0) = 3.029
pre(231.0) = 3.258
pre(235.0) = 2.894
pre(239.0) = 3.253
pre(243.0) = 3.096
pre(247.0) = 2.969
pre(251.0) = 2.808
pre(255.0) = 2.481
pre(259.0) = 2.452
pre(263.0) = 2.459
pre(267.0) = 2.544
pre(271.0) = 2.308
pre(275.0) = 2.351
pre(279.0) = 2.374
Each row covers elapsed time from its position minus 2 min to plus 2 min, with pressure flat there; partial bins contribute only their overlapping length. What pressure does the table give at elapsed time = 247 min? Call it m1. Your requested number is 2.969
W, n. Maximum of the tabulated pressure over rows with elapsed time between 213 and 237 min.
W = 3.258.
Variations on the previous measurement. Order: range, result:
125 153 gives 3.101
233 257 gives 3.253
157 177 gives 3.106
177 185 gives 2.912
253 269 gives 2.544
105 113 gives 3.105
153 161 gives 3.051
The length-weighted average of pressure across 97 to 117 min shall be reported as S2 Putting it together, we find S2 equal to 3.04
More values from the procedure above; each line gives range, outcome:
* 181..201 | 2.92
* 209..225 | 3.1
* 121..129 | 3.09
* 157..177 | 2.91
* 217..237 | 3.12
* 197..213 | 2.94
